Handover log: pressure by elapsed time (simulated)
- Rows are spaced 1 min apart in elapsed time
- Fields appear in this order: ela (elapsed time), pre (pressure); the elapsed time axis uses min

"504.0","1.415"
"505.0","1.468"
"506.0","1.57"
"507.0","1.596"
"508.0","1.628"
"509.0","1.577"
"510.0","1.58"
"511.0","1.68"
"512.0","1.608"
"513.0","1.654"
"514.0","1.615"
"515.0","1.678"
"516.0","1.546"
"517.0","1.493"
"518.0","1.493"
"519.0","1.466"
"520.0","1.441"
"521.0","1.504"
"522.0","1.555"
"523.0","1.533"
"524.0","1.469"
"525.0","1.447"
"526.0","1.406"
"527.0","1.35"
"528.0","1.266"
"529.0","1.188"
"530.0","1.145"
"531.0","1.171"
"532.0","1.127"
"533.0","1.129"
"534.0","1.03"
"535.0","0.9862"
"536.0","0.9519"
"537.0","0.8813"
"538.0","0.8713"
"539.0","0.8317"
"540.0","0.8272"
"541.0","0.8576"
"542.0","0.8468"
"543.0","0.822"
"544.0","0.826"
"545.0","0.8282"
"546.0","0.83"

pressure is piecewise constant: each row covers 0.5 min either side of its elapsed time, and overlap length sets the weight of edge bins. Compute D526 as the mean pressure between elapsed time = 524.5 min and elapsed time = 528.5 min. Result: 1.37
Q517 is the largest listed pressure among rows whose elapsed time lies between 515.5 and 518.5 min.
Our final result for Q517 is 1.546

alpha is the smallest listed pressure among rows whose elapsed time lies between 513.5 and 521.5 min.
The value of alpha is 1.441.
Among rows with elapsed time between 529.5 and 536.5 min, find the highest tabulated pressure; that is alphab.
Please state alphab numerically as 1.171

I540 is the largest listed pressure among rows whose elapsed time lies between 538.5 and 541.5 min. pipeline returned 0.8576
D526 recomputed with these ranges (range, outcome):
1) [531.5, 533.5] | 1.13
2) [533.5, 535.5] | 1.01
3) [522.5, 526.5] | 1.46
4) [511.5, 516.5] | 1.62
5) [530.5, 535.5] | 1.09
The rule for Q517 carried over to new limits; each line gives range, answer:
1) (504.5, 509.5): 1.628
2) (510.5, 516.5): 1.68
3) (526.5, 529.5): 1.35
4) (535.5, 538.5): 0.9519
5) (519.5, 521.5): 1.504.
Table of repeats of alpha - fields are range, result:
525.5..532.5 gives 1.127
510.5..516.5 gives 1.546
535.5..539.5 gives 0.8317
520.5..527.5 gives 1.35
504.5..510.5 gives 1.468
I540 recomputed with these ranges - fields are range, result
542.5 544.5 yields 0.826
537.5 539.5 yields 0.8713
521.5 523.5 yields 1.555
